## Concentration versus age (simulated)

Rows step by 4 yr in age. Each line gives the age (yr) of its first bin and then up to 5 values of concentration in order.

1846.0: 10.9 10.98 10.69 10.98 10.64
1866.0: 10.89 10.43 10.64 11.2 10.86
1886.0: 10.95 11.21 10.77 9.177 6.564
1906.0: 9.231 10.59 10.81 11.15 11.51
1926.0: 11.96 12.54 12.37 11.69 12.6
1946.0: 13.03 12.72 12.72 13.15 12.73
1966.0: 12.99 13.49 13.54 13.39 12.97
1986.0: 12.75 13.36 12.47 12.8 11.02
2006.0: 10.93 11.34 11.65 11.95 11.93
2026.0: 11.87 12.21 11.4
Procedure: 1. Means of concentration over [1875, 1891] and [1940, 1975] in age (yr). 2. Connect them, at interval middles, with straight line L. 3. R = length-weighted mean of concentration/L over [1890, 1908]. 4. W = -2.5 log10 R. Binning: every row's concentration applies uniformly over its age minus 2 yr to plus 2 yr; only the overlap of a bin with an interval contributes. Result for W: 0.24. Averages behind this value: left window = 11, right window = 13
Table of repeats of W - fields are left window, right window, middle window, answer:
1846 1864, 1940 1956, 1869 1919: 0.14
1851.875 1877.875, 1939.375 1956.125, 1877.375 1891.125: 0.02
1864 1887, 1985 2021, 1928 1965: -0.10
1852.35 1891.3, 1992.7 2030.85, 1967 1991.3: -0.15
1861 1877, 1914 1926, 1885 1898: 0.03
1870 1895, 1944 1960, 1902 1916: 0.20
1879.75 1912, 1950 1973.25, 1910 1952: -0.04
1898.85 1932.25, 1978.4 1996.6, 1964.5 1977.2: -0.08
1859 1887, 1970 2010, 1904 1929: 0.05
